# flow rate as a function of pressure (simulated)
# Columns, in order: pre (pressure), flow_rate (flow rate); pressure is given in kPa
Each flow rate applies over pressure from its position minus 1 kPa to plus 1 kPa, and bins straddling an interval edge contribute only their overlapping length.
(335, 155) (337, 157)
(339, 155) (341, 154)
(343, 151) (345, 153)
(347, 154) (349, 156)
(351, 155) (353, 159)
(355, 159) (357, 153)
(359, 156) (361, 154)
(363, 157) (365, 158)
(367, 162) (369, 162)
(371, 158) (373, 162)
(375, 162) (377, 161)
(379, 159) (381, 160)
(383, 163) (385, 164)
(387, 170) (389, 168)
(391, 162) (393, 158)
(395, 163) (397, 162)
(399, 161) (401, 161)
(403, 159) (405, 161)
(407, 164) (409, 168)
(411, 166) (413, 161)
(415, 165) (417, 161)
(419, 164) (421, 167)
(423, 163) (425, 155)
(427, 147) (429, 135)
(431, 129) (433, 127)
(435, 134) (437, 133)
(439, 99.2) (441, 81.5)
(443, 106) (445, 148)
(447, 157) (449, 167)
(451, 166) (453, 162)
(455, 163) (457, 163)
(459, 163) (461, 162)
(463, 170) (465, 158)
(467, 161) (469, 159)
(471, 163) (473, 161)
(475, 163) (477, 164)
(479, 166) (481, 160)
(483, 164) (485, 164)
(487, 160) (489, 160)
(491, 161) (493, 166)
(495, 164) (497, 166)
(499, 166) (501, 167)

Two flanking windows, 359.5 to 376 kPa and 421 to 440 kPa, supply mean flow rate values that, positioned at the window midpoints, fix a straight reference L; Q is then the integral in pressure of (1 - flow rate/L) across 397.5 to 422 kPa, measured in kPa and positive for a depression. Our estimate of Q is -3.1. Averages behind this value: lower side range 159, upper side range 137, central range 163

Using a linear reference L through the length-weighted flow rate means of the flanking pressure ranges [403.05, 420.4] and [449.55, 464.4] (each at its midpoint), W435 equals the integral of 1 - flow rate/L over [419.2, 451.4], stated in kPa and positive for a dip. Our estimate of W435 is 5.0 kPa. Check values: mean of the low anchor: 164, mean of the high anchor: 164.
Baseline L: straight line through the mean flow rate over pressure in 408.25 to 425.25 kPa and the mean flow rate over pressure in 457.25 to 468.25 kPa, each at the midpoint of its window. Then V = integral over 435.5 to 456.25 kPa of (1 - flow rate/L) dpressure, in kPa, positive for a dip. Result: 3.1 kPa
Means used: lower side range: 164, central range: 138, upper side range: 163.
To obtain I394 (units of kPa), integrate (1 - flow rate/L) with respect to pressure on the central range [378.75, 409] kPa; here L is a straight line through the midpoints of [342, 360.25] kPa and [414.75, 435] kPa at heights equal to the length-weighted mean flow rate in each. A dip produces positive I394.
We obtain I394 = -2.09 kPa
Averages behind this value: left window 155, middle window 163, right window 150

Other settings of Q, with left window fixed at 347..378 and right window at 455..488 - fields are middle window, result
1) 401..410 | -0.2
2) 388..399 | -0.2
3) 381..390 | -0.4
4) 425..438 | 2.0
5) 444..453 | 0.1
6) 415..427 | 0.0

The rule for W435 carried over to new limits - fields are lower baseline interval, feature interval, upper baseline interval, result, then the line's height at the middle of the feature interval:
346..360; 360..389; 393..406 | -0.52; 158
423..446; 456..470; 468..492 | -1.21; 149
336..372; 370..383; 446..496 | -0.25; 158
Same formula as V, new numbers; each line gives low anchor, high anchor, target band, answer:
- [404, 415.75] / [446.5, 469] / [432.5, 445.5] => 3.7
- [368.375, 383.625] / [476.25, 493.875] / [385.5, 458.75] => 4.2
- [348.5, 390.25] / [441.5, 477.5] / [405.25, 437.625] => 1.2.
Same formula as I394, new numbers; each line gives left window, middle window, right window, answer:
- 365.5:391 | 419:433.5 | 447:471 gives 1.31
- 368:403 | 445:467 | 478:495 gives 0.02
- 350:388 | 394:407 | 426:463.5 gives -0.76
